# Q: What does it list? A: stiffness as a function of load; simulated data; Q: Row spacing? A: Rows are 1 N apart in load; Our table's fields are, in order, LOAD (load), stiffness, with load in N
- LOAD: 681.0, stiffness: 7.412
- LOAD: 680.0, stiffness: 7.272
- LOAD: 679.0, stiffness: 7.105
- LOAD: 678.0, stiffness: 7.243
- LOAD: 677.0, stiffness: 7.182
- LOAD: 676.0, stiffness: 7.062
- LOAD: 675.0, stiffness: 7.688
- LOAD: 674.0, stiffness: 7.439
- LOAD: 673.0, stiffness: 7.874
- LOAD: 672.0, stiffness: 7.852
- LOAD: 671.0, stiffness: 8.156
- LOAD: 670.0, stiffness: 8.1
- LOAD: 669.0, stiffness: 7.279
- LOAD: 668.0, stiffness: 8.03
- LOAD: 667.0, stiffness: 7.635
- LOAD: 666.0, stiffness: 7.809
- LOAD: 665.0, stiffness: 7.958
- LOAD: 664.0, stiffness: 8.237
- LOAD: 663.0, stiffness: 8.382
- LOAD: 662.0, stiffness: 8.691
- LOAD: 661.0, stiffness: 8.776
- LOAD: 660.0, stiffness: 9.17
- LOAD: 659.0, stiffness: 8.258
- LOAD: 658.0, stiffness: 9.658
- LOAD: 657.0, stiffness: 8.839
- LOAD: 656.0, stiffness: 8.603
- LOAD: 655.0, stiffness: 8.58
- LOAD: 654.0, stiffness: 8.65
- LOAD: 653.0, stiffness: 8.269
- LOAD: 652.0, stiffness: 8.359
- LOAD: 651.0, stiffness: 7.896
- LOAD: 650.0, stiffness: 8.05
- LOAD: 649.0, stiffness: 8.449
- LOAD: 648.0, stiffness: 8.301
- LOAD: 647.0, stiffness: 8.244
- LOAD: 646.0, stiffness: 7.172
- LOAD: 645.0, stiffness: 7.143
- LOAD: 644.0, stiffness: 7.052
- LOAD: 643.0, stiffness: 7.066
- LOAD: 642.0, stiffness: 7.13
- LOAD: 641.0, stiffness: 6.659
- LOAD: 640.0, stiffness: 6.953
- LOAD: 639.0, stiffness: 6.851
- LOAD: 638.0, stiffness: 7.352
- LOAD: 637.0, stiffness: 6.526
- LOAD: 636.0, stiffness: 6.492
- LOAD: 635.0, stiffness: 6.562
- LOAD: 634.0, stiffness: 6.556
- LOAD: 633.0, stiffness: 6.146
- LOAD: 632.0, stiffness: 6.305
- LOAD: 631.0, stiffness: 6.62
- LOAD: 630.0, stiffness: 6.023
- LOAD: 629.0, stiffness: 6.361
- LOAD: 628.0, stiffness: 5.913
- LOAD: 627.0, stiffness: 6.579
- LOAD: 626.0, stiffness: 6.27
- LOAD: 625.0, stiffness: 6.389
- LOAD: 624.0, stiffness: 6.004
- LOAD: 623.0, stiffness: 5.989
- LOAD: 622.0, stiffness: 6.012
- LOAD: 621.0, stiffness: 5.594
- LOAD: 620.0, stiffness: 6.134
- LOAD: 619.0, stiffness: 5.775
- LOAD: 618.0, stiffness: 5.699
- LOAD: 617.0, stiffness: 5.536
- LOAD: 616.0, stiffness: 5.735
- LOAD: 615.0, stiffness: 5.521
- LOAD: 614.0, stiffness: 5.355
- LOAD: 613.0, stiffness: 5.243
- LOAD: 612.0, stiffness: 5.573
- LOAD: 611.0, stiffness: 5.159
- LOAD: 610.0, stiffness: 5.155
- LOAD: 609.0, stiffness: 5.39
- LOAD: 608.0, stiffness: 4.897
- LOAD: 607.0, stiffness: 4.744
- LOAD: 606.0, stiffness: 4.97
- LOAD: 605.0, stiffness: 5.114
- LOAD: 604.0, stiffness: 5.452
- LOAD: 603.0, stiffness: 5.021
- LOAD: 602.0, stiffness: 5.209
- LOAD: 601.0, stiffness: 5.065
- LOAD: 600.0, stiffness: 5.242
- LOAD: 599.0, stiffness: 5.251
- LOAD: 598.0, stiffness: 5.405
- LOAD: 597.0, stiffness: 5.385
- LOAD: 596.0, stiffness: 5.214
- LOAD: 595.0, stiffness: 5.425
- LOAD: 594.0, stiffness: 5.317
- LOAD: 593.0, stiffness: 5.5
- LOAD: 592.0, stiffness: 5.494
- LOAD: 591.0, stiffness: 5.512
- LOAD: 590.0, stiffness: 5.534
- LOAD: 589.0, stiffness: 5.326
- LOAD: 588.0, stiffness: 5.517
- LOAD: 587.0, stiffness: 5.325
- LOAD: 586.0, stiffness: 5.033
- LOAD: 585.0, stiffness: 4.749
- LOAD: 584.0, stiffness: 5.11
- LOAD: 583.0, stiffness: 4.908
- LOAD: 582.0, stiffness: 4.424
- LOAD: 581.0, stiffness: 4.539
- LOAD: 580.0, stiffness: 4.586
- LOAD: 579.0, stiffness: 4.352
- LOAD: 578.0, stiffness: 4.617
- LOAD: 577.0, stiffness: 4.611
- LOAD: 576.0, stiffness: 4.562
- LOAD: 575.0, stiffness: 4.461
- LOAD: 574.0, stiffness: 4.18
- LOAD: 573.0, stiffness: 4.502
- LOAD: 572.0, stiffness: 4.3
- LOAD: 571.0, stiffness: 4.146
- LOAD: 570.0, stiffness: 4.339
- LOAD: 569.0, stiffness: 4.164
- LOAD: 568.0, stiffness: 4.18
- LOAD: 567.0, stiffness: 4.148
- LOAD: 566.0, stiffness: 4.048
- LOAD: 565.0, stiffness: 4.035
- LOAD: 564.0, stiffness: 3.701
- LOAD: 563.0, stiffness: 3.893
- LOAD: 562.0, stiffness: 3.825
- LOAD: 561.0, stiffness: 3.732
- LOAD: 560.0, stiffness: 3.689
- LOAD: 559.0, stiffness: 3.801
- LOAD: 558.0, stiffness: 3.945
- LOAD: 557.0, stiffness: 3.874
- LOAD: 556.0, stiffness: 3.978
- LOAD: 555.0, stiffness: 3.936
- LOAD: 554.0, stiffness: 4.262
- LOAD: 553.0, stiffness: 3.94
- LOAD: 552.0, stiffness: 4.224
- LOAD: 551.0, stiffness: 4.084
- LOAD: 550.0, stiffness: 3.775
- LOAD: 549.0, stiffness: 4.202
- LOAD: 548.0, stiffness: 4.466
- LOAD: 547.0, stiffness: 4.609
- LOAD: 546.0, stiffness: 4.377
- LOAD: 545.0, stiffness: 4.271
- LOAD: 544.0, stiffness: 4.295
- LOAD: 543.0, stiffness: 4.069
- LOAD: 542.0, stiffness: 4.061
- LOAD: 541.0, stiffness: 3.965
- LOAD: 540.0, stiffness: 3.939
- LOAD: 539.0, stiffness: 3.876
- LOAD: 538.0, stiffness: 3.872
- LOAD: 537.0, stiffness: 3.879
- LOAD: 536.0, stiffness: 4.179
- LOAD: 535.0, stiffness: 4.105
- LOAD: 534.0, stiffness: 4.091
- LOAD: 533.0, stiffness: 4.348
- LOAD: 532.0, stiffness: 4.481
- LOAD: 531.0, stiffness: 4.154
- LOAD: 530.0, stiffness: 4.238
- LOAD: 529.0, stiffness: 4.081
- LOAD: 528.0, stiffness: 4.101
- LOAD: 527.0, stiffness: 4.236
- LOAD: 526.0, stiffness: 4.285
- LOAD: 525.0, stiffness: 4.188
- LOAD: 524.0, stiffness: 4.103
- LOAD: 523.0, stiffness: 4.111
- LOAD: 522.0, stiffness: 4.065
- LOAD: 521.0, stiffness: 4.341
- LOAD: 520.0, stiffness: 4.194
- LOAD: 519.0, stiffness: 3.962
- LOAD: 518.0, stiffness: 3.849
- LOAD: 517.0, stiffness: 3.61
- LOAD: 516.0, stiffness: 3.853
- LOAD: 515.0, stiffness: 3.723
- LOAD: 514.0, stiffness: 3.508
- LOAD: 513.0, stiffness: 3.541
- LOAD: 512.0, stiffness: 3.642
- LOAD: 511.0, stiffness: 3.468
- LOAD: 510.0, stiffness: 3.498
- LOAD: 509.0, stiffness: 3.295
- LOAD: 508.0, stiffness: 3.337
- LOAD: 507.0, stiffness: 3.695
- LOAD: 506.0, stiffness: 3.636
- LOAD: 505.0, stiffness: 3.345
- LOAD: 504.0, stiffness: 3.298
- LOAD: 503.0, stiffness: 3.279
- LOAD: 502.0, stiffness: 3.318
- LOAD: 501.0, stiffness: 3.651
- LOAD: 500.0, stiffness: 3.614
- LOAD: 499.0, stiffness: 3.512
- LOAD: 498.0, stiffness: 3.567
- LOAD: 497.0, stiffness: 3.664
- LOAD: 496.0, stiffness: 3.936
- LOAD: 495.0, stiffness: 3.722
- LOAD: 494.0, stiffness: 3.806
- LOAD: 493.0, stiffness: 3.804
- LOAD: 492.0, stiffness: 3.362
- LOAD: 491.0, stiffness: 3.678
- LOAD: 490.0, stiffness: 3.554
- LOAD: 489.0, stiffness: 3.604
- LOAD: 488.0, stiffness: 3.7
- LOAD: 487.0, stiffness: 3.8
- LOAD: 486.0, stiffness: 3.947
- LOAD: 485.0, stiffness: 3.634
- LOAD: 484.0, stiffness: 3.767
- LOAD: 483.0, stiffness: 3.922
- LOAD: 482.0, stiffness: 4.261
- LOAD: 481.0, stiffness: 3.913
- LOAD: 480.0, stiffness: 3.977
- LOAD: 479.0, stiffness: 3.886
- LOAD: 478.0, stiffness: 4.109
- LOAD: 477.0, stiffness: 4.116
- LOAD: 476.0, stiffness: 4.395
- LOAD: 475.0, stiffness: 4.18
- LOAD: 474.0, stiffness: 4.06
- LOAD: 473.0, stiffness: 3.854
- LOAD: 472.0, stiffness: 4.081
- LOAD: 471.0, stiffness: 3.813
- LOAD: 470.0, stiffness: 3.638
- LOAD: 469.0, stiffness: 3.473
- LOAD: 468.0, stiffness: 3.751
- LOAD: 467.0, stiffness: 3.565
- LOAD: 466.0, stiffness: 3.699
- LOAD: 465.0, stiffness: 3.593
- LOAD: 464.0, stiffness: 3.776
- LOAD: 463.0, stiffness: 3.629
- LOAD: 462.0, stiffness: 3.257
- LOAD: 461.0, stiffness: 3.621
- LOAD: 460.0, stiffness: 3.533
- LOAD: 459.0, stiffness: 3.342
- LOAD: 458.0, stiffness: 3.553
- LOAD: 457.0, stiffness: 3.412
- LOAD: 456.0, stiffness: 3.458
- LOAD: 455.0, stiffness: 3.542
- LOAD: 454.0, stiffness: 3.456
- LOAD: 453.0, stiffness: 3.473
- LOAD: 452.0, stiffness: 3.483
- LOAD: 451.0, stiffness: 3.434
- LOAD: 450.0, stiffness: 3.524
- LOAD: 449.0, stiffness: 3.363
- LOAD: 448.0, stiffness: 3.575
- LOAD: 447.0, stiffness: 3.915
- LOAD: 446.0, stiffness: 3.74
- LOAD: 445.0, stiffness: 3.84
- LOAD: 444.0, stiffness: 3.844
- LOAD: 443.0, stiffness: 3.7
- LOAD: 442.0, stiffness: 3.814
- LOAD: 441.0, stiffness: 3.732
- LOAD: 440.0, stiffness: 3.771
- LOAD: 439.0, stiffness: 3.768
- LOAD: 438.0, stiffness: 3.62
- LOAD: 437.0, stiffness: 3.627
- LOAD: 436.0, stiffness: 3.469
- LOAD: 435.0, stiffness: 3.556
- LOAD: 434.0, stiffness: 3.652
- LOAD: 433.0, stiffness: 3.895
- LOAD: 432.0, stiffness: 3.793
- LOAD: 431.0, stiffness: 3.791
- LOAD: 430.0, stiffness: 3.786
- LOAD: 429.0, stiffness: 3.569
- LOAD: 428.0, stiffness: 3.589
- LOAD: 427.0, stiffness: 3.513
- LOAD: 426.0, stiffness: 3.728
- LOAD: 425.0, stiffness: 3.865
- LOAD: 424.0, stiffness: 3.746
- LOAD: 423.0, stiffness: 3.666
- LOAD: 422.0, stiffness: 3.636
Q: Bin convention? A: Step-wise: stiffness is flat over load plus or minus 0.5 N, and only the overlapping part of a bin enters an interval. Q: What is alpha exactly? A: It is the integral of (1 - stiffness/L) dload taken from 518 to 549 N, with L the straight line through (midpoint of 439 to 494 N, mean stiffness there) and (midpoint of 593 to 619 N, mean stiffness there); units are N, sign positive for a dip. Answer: 2.19 N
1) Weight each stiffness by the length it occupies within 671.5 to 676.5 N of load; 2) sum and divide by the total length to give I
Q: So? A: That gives 7.58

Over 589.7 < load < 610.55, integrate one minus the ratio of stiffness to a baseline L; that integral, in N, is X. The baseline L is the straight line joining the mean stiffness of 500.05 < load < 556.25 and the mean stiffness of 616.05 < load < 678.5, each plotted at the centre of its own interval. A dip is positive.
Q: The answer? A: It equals 2.5 N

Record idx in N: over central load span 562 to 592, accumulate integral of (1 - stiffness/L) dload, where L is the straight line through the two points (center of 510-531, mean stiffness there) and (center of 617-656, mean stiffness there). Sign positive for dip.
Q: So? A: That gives 4.55 N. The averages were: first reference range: 3.95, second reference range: 6.9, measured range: 4.58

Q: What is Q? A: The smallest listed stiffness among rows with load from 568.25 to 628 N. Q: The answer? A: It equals 4.146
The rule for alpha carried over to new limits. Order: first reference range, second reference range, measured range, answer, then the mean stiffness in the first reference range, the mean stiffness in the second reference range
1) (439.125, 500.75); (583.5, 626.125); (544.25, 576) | 4.9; 3.72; 5.42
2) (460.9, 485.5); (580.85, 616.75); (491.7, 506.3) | 2.0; 3.84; 5.23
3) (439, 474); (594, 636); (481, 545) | 7.6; 3.63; 5.66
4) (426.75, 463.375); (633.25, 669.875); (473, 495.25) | 2.6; 3.61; 7.81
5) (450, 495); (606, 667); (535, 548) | 2.4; 3.72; 6.9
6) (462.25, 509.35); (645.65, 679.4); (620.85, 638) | 2.3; 3.73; 8.1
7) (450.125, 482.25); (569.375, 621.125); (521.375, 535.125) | 0.6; 3.72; 5.09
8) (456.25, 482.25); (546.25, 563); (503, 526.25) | 1.0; 3.78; 4.02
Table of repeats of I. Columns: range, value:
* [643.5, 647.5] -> 7.4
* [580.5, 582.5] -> 4.48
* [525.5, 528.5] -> 4.21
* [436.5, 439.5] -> 3.67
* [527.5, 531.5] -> 4.14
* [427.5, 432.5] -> 3.71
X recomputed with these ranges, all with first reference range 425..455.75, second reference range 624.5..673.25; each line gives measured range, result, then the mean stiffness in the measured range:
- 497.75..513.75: 4.6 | 3.48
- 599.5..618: 4.2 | 5.26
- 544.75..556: 3.0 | 4.18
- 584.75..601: 2.9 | 5.33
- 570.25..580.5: 2.9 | 4.43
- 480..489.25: 1.3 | 3.85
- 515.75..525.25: 2.1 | 4.03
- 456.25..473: 2.0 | 3.61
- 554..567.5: 4.6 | 3.91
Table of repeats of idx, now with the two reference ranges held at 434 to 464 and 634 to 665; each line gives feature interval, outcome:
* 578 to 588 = 2.5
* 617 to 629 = 2.1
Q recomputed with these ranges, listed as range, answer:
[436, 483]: 3.257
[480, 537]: 3.279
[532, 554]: 3.775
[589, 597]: 5.214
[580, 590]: 4.424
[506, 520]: 3.295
